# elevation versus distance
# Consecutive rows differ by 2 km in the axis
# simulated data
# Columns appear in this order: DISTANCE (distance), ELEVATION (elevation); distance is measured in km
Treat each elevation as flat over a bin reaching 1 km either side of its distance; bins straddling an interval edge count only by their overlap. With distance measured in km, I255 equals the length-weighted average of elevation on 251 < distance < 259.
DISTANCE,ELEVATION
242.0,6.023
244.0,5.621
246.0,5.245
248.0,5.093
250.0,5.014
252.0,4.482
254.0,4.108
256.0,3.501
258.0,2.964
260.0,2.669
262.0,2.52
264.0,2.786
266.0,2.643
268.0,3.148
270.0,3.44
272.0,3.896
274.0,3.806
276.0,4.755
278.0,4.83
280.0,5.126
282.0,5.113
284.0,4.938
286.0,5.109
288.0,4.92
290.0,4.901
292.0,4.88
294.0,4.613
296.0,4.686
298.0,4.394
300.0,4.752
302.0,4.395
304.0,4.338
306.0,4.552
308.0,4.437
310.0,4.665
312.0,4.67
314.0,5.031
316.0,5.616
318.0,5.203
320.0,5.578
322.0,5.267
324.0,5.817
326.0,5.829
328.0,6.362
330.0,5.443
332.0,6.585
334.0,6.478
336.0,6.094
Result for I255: 3.76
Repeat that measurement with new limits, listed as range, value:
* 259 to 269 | 2.75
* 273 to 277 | 4.28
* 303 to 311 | 4.5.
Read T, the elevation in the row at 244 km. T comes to 5.621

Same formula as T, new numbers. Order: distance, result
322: 5.267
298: 4.394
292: 4.88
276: 4.755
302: 4.395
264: 2.786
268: 3.148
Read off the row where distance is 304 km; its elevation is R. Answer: 4.338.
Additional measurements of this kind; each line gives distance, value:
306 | 4.552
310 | 4.665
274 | 3.806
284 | 4.938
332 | 6.585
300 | 4.752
